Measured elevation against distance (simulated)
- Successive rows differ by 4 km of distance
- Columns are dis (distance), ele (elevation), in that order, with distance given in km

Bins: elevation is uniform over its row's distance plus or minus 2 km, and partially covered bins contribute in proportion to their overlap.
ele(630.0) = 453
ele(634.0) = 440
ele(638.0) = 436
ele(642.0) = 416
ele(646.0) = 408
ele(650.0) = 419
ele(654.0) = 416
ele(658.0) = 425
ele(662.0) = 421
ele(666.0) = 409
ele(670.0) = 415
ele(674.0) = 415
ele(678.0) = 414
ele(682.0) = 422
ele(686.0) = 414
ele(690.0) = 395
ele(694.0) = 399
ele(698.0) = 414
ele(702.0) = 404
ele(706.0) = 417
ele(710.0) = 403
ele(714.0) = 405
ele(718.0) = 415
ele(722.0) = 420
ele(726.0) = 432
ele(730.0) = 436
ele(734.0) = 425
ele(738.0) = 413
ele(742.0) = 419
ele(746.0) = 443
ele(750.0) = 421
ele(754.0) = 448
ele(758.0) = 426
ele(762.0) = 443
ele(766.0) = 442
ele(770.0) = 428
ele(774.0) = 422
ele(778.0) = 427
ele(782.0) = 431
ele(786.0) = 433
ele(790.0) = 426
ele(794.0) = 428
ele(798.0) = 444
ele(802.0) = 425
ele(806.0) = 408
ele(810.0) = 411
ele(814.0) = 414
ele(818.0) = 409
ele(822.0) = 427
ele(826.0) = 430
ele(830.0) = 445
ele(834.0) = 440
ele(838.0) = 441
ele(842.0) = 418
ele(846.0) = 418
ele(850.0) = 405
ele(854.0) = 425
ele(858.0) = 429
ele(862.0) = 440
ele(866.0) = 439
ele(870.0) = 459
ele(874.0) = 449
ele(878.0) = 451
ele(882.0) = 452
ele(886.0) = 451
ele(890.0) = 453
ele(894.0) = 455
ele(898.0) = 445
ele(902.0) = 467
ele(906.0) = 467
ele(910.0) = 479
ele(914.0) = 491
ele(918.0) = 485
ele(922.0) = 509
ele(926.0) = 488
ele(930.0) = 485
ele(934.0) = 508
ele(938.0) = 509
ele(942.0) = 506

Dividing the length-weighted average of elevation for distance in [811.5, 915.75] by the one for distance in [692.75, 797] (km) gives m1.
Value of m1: 1.04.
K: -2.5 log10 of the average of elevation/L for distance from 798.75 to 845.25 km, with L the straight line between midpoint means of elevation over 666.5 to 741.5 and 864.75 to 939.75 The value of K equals 0.06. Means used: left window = 414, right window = 471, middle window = 425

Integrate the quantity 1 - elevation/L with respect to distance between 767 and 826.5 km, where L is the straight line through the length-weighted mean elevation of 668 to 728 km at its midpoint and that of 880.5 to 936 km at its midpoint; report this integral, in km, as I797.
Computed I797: 2.3 km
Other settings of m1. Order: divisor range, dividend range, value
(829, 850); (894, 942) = 1.13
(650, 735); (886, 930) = 1.14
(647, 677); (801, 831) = 1.01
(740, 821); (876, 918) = 1.08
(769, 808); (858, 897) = 1.05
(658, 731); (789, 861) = 1.03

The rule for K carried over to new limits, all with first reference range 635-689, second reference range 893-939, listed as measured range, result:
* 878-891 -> 0.05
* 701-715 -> 0.06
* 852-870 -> 0.08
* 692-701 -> 0.05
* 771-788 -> 0.05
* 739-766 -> 0.02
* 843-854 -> 0.13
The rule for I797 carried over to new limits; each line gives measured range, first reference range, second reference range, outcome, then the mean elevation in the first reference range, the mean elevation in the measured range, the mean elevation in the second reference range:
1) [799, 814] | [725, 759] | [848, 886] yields 0.62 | 429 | 417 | 439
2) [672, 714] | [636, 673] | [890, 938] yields 1.76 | 418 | 409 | 480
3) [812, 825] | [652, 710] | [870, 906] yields 0.66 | 413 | 418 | 454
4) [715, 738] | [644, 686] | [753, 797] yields 0.08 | 416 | 424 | 432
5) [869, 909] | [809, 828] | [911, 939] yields 1.19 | 419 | 455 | 495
